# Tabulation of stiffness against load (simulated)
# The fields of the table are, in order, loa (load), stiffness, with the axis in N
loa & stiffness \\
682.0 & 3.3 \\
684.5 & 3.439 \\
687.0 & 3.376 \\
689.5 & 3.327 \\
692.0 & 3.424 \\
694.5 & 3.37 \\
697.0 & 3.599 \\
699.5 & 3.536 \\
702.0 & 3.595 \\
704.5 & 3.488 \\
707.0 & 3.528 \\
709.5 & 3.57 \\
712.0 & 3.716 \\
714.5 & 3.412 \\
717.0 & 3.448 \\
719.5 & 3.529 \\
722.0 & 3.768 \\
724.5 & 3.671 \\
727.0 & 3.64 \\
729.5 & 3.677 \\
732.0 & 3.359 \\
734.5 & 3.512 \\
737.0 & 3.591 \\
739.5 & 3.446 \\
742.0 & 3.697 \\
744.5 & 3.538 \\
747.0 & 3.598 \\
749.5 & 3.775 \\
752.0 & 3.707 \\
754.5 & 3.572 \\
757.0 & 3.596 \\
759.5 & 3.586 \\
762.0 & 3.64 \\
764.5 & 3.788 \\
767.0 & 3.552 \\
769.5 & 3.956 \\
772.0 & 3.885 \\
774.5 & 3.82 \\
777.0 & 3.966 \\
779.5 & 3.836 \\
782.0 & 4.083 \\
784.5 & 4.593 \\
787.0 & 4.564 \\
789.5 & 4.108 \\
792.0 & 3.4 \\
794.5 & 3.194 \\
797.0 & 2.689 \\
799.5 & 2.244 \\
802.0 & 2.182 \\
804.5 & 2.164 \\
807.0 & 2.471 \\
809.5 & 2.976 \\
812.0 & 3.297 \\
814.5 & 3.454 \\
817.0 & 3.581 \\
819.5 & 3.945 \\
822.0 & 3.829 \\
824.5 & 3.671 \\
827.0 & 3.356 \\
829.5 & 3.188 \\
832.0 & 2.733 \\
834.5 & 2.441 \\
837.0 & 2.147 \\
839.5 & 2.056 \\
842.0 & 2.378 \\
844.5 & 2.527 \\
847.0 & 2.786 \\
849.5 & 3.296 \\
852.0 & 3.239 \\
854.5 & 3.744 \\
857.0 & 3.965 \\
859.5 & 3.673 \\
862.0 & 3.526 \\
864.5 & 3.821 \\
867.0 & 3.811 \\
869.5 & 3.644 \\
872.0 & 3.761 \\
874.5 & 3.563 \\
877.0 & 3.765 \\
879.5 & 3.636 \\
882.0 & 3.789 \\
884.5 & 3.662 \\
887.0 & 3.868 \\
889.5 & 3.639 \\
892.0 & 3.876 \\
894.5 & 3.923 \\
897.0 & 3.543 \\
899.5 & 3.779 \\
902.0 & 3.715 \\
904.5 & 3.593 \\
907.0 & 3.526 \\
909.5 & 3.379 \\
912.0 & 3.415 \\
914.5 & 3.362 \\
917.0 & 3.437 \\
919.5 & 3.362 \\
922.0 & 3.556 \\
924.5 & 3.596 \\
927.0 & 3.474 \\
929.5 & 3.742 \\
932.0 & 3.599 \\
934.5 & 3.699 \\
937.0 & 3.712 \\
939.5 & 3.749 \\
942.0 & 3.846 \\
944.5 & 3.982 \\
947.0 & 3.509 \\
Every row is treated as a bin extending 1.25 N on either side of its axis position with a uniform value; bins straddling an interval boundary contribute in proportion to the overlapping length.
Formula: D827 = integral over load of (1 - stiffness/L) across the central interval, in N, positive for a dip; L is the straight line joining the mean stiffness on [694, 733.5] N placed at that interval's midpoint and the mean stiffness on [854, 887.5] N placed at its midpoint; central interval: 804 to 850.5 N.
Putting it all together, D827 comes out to 8.9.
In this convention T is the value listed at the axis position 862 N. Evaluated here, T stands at 3.526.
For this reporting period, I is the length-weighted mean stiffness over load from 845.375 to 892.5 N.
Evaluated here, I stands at 3.62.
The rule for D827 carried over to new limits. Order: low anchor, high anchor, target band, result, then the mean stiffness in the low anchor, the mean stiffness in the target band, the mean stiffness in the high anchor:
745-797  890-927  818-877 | 6.2 N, 3.78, 3.28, 3.57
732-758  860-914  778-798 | -1.2 N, 3.59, 3.82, 3.67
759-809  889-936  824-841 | 3.7 N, 3.48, 2.75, 3.59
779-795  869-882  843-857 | 2.2 N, 4.01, 3.18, 3.69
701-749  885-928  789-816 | 5.1 N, 3.57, 2.9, 3.59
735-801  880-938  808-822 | 0.7 N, 3.66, 3.47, 3.62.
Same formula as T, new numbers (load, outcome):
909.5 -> 3.379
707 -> 3.528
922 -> 3.556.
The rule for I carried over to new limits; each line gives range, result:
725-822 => 3.52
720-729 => 3.68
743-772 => 3.67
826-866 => 3.06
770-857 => 3.25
